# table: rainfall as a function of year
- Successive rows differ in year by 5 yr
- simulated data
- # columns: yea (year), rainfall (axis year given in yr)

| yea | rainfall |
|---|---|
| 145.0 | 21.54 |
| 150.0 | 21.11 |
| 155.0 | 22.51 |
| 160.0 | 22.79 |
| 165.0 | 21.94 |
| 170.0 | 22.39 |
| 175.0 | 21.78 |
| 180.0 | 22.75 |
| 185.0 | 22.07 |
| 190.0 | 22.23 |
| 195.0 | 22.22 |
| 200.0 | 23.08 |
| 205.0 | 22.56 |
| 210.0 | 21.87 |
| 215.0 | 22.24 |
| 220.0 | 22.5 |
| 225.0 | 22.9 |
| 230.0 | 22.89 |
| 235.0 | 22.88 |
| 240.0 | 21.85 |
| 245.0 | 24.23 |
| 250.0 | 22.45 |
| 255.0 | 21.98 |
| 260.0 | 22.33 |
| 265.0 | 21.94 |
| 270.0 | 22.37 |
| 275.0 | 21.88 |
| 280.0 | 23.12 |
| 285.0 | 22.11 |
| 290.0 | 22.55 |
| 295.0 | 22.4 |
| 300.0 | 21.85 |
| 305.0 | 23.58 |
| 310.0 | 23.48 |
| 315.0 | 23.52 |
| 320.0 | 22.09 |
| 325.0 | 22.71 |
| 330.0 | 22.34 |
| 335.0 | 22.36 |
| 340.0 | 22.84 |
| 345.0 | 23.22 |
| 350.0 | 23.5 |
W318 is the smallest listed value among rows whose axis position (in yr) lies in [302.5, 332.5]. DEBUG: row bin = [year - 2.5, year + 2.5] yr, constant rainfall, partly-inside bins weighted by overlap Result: 22.09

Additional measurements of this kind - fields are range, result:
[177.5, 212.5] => 21.87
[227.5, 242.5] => 21.85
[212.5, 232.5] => 22.24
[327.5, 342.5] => 22.34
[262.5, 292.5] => 21.88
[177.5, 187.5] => 22.07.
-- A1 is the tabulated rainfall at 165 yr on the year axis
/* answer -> 21.94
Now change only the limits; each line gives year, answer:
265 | 21.94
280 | 23.12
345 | 23.22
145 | 21.54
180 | 22.75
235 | 22.88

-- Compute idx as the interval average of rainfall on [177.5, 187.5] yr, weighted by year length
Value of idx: 22.4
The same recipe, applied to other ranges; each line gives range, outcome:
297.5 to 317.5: 23.1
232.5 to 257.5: 22.7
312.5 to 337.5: 22.6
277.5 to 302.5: 22.4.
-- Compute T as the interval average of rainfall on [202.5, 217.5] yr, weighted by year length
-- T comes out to 22.2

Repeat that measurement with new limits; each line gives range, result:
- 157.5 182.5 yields 22.3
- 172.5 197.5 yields 22.2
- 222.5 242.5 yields 22.6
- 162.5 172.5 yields 22.2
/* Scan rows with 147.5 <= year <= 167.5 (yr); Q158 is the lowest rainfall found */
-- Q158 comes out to 21.11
